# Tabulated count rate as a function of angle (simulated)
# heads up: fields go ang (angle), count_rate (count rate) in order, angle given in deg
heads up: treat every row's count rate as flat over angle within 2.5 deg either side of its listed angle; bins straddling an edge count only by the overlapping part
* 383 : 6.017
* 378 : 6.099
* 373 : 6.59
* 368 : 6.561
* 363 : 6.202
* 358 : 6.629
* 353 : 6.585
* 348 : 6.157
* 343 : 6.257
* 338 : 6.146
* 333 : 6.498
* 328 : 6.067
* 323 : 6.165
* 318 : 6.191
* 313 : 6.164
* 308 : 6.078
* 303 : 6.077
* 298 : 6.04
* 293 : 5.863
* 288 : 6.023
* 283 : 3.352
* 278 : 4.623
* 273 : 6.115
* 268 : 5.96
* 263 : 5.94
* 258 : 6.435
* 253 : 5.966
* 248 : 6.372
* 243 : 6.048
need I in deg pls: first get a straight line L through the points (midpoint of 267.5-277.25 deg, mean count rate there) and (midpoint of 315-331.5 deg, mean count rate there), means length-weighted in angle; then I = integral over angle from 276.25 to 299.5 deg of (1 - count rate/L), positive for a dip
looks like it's 3.0 deg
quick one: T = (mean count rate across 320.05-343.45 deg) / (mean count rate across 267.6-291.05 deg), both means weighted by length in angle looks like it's 1.21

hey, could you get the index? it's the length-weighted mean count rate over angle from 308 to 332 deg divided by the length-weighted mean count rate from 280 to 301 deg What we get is 1.2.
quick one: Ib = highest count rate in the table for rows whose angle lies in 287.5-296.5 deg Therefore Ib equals 6.023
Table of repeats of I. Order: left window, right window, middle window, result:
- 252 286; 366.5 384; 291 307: -0.8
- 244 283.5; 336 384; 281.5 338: 0.9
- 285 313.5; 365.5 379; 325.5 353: -0.1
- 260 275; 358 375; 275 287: 3.5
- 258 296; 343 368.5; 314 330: -0.4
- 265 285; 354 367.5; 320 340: -0.9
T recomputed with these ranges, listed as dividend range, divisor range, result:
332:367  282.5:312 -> 1.10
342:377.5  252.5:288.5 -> 1.17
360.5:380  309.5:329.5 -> 1.04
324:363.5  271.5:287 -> 1.33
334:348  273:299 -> 1.19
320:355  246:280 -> 1.06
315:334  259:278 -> 1.06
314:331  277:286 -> 1.54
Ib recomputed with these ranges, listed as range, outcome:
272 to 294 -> 6.115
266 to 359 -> 6.629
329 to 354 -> 6.585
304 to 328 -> 6.191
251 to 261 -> 6.435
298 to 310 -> 6.078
